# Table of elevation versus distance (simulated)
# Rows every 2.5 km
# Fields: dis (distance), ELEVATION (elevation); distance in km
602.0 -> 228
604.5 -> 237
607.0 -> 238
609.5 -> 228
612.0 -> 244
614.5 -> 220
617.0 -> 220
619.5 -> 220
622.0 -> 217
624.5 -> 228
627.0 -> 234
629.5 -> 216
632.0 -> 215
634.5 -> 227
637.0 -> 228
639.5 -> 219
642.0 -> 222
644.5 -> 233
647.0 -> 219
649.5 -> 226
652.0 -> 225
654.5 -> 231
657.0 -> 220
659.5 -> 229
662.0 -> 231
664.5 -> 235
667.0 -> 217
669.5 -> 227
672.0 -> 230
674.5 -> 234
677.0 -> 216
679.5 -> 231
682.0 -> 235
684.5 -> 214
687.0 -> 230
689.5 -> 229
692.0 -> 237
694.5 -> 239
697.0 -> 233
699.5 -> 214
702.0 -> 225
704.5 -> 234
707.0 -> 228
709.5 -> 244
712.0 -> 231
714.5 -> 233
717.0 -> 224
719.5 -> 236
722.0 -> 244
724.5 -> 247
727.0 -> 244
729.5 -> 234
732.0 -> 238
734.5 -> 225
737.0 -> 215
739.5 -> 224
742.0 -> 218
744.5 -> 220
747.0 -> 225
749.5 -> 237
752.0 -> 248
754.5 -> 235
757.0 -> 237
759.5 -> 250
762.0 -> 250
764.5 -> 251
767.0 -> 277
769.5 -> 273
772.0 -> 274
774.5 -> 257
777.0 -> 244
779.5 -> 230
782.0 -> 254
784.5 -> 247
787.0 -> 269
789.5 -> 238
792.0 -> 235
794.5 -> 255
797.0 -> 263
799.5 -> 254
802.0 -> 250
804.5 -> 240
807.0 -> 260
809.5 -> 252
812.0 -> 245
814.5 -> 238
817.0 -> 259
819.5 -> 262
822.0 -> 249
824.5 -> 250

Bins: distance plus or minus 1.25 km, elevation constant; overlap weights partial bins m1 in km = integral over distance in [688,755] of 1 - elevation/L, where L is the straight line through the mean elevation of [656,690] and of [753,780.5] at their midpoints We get 2.3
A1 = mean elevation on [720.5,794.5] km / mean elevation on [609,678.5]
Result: 1.1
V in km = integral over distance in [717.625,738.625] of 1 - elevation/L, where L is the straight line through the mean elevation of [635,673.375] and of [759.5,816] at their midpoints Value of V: 0.51 km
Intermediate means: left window 226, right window 253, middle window 235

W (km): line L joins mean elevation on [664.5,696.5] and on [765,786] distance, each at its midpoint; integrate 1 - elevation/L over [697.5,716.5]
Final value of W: 0.5 km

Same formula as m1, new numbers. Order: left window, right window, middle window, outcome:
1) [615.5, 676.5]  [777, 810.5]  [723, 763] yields 1.2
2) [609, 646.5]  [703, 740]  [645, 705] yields 0.4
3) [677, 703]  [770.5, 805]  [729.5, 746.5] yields 1.1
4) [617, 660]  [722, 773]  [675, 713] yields 0.5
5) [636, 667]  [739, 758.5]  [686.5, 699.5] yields -0.2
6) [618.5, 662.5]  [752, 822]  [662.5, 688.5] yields 0.4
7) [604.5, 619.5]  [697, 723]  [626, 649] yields 0.7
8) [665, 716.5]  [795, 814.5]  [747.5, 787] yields -1.1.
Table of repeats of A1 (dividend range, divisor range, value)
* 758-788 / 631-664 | 1.14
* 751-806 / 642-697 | 1.10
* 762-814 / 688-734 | 1.08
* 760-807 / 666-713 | 1.11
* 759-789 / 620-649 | 1.15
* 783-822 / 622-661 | 1.12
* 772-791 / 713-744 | 1.08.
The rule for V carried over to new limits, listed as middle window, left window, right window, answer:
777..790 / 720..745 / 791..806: -0.1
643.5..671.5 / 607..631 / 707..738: 0.3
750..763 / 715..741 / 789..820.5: -0.2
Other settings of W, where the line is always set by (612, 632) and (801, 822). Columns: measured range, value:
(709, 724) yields 0.1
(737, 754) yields 0.9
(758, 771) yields -0.9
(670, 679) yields 0.1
